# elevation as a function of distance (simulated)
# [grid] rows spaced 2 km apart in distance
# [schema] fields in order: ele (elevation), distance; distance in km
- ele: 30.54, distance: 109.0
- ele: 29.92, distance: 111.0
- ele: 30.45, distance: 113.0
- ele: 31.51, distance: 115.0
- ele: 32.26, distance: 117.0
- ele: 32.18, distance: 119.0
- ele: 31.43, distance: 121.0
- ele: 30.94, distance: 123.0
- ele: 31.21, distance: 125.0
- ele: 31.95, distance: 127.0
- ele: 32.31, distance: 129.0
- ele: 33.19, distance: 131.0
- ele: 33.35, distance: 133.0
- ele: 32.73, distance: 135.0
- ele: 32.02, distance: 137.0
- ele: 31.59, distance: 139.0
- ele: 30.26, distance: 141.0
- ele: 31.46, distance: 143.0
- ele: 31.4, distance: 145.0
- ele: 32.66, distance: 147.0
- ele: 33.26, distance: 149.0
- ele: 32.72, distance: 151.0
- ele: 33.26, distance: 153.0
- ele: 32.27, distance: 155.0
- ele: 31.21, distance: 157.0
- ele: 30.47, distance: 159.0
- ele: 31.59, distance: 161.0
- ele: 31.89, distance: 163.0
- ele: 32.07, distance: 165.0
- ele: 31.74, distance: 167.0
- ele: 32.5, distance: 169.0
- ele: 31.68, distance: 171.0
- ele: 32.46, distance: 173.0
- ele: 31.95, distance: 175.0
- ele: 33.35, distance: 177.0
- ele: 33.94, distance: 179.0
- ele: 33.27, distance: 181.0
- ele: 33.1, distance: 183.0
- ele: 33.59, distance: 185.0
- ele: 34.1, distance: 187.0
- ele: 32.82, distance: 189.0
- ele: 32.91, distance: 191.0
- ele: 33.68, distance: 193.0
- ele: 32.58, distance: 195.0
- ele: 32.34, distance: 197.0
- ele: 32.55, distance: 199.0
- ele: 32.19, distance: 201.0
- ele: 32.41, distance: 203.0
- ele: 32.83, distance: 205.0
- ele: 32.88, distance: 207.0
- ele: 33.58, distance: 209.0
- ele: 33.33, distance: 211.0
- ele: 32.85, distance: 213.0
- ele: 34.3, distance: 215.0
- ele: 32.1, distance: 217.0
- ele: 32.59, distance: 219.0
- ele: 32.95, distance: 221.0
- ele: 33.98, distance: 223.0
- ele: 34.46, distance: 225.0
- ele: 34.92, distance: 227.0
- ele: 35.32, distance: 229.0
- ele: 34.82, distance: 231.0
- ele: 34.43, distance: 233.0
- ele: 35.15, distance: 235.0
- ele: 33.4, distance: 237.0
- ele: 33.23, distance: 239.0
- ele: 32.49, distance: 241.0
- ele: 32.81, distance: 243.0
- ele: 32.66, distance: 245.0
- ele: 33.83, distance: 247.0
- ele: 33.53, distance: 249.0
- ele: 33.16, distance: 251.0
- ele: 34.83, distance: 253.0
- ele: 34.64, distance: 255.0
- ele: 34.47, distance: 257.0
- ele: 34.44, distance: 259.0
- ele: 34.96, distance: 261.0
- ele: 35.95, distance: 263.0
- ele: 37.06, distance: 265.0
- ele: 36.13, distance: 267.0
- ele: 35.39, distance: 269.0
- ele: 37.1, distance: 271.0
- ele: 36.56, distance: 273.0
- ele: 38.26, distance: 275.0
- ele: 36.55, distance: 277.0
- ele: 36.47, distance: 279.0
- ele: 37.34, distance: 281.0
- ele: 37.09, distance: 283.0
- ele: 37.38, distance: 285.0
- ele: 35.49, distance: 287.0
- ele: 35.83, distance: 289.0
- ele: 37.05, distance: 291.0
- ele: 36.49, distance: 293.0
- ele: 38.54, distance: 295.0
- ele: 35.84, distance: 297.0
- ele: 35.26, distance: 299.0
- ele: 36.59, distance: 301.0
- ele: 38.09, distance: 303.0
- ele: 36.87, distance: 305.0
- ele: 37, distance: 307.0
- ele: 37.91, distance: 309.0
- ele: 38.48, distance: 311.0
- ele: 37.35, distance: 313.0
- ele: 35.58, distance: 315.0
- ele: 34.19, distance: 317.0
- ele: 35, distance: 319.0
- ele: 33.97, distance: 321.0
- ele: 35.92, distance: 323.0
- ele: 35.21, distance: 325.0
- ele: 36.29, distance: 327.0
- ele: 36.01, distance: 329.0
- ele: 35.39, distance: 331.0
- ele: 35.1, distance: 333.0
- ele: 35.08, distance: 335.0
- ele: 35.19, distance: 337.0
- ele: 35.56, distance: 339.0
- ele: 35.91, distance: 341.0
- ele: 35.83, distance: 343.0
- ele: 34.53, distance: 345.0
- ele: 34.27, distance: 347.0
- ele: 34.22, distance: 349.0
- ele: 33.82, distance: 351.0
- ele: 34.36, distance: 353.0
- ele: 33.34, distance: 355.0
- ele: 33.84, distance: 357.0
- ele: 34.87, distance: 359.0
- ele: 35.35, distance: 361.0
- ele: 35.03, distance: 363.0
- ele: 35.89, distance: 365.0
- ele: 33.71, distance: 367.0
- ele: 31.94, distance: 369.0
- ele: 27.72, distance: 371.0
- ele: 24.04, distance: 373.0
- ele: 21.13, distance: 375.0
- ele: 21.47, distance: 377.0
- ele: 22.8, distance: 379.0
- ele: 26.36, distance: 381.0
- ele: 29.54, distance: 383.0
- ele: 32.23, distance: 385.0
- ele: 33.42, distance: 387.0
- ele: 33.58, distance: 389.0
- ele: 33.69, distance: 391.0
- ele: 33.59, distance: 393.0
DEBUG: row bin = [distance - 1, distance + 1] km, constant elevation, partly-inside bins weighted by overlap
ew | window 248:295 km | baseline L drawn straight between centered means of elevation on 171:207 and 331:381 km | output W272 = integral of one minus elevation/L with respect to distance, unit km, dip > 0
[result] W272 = -4.9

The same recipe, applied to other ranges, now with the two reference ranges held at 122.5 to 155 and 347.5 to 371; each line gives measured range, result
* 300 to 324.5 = -2.06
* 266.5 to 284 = -1.85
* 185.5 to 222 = -0.29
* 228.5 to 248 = -0.48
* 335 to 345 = -0.50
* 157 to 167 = 0.26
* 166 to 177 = 0.08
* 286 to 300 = -1.24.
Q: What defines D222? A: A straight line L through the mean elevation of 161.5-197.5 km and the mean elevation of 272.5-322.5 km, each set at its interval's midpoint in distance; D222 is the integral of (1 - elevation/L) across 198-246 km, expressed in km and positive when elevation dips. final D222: 1.01 km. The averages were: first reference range 32.8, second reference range 36.6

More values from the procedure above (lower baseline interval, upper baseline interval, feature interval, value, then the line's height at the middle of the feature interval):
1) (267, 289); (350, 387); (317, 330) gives -0.7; 33.6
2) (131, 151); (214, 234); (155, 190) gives 0.4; 32.9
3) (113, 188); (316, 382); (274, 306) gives -4.1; 32.6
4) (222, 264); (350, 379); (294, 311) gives -2.4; 32.6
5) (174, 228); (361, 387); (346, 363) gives -2.8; 29.4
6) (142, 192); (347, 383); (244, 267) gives -2.1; 31.7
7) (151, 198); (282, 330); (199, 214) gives 0.3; 33.5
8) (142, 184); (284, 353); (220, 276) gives -0.7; 34.3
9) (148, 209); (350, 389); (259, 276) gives -2.5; 31.7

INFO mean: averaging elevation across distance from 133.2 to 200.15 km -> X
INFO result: 32.4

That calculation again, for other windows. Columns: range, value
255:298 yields 36.4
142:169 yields 32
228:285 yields 35.1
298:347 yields 35.9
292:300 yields 36.5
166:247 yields 33.2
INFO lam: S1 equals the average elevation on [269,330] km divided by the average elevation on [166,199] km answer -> 1.1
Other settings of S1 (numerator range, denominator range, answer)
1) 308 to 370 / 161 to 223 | 1.07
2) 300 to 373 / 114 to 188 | 1.09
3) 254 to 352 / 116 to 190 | 1.12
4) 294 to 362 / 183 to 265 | 1.06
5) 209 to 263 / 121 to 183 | 1.05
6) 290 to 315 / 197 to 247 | 1.11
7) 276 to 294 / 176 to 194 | 1.10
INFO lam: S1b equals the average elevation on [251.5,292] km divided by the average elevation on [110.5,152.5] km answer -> 1.1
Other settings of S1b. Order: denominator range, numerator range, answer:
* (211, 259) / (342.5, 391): 0.93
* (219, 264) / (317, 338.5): 1.03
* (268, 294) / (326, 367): 0.95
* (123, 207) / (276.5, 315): 1.14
